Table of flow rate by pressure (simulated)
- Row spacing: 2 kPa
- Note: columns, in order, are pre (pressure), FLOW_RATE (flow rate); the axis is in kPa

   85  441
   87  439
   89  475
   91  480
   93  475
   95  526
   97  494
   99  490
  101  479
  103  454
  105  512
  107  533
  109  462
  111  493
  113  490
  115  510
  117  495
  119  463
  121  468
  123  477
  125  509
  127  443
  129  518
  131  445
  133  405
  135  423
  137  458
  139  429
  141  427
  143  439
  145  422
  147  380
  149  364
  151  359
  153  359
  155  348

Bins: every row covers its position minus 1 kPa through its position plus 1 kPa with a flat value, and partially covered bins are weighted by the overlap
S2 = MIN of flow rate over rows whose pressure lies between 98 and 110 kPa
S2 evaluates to 454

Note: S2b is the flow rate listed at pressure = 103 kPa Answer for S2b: 454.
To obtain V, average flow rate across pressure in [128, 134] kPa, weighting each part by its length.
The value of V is 456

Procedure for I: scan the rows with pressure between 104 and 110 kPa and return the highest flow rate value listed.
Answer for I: 533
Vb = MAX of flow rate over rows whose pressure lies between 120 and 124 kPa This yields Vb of 477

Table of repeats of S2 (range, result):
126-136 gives 405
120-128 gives 443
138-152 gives 359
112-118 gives 490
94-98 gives 494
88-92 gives 475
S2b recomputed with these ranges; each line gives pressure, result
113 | 490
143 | 439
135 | 423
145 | 422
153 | 359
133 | 405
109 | 462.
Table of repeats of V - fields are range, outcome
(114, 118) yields 502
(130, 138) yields 433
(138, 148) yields 419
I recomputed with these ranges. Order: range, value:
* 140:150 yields 439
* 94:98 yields 526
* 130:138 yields 458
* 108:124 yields 510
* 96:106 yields 512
